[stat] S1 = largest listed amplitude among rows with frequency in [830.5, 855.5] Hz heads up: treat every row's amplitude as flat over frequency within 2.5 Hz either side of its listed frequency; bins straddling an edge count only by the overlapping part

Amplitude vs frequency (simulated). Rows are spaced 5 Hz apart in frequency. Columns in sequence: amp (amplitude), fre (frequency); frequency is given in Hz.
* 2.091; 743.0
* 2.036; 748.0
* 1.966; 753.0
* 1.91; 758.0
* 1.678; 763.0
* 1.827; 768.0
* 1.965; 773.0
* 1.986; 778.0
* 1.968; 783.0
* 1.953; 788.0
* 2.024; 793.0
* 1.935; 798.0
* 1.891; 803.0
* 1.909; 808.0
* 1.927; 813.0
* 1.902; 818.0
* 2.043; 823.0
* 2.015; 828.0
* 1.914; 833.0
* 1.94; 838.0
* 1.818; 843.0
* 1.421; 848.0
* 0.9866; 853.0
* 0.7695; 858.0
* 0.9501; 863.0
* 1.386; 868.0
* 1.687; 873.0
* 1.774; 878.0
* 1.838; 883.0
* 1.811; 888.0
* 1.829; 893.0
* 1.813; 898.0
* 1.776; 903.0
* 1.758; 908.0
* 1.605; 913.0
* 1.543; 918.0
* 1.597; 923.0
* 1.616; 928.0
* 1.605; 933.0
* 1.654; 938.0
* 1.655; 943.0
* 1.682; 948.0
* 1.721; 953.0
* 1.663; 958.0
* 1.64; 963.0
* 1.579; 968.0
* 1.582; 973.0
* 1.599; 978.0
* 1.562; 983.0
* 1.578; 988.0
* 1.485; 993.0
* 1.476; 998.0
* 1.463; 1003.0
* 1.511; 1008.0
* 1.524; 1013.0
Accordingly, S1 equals 1.94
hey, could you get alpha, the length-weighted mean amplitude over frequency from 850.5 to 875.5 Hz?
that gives 1.16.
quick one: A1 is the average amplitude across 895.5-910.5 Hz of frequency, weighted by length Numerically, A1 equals 1.78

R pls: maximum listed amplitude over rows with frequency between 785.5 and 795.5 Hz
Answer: 2.024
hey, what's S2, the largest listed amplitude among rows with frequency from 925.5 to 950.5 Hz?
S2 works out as 1.682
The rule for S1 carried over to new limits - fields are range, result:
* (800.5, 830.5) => 2.043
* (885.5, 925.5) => 1.829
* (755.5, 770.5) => 1.91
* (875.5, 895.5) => 1.838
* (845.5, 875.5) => 1.687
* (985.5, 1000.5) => 1.578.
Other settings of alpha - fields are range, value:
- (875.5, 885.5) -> 1.81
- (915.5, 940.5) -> 1.6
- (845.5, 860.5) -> 1.06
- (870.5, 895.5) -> 1.79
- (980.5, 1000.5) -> 1.53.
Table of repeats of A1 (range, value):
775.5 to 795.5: 1.98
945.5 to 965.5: 1.68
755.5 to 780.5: 1.87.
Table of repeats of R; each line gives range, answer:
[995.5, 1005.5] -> 1.476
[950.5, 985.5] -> 1.721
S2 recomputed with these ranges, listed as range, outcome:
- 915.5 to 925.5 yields 1.597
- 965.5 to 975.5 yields 1.582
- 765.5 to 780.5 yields 1.986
